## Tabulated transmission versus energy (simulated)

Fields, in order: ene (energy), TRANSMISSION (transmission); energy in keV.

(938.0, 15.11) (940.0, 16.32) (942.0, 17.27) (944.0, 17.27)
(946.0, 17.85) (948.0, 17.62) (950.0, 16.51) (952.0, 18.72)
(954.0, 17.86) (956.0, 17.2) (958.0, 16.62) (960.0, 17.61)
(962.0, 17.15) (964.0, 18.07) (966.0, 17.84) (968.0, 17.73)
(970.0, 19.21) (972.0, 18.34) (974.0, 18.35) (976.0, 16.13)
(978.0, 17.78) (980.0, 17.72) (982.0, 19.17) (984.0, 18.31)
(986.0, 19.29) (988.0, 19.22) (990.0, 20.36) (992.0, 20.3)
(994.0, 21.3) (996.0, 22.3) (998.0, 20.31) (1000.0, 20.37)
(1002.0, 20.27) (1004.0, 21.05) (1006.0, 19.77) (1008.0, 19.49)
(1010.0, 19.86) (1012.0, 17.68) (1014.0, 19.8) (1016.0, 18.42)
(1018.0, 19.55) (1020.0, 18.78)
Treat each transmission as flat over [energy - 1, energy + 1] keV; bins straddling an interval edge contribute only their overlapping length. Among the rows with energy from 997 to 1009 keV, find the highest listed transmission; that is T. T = 21.05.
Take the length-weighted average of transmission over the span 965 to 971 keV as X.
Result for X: 18.3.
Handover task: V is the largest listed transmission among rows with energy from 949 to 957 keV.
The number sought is 18.72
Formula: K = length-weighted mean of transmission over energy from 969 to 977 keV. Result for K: 18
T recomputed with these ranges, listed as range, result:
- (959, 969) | 18.07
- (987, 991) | 20.36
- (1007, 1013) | 19.86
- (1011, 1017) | 19.8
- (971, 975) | 18.35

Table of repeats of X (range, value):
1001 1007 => 20.4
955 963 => 17.1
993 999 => 21.3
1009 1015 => 19.1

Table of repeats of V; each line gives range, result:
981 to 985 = 19.17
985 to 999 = 22.3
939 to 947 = 17.85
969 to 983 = 19.21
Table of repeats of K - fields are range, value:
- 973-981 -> 17.5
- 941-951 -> 17.3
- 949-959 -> 17.4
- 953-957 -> 17.5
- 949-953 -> 17.6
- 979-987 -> 18.6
